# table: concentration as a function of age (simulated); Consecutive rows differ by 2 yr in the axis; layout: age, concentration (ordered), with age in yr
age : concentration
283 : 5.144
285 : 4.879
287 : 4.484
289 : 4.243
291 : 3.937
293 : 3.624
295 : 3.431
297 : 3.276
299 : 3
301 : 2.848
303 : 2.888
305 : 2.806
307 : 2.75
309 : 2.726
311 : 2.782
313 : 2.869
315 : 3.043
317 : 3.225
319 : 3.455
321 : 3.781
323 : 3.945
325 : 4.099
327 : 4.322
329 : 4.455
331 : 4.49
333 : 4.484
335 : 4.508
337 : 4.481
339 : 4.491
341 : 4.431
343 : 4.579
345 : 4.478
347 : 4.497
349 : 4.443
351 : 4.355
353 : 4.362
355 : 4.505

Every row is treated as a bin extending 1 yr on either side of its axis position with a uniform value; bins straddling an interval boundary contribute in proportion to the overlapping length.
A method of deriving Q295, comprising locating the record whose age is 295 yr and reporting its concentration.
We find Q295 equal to 3.431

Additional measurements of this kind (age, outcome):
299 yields 3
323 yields 3.945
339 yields 4.491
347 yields 4.497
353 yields 4.362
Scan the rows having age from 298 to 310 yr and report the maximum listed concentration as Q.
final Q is 3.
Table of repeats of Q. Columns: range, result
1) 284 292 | 4.879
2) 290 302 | 3.937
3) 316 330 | 4.455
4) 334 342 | 4.508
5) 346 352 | 4.497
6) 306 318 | 3.225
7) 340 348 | 4.579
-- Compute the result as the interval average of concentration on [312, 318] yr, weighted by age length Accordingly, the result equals 3.05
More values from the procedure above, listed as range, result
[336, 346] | 4.49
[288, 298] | 3.7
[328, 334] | 4.48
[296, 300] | 3.14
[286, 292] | 4.22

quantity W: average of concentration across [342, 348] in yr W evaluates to 4.52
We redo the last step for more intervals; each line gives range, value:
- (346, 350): 4.47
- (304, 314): 2.79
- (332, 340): 4.49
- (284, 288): 4.68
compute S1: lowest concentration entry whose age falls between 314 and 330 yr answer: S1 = 3.043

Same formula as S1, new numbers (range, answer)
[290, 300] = 3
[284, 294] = 3.624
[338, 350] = 4.431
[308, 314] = 2.726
